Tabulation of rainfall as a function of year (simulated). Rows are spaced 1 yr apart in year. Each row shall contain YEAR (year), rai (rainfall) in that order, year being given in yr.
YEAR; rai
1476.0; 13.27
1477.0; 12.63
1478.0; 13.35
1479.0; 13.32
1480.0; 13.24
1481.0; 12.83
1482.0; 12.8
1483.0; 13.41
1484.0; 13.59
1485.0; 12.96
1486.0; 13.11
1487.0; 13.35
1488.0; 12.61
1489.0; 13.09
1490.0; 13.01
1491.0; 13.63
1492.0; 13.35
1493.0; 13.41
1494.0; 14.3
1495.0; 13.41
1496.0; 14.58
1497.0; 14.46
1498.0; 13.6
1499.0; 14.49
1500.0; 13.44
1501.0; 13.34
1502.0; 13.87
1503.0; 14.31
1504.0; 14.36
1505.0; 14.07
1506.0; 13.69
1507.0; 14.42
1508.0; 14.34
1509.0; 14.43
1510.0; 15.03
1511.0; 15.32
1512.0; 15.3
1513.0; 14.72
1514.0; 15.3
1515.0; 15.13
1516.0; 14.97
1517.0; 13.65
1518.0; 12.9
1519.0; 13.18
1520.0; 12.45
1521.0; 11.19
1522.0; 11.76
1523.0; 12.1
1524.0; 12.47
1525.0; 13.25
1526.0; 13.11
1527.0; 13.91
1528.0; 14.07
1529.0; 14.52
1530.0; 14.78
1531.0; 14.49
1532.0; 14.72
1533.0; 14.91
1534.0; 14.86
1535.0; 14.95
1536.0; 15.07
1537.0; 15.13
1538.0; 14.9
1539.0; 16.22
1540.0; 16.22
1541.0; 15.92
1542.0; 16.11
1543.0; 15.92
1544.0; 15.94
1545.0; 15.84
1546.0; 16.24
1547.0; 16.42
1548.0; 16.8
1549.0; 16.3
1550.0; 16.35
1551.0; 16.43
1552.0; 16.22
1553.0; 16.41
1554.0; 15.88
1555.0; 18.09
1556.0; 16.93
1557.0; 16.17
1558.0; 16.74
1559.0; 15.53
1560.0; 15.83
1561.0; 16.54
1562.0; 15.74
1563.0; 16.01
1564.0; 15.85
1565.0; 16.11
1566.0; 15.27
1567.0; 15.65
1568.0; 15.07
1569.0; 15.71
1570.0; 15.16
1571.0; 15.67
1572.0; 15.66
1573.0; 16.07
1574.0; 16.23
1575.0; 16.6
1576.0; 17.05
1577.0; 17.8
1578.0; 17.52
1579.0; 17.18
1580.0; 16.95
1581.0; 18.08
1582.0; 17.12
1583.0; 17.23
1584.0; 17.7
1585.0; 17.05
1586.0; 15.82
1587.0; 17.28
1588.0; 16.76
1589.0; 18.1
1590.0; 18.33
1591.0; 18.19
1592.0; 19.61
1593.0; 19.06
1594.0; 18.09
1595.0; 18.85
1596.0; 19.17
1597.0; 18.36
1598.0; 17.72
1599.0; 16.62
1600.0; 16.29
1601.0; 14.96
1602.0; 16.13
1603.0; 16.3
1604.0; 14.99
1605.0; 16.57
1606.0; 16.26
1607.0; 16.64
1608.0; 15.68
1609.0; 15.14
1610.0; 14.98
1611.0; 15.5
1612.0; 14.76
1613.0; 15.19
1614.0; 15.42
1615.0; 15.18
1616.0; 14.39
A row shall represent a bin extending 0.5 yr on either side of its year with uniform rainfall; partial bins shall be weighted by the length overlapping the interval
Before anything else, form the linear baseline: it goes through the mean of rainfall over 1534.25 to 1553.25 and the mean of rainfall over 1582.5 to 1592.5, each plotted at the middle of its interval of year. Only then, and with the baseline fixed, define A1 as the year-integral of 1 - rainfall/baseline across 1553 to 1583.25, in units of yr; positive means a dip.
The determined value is 0.9 yr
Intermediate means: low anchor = 15.9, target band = 16.4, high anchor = 17.6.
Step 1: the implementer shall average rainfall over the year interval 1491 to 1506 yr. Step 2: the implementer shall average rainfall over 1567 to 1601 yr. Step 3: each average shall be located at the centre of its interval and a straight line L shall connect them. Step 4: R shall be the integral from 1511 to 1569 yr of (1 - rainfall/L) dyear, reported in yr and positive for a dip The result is 1.4 yr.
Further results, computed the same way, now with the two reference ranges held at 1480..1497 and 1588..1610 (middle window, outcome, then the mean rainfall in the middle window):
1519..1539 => 1.2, 13.9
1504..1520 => -0.2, 14.4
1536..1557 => -1.1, 16.2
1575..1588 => -0.5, 17.2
